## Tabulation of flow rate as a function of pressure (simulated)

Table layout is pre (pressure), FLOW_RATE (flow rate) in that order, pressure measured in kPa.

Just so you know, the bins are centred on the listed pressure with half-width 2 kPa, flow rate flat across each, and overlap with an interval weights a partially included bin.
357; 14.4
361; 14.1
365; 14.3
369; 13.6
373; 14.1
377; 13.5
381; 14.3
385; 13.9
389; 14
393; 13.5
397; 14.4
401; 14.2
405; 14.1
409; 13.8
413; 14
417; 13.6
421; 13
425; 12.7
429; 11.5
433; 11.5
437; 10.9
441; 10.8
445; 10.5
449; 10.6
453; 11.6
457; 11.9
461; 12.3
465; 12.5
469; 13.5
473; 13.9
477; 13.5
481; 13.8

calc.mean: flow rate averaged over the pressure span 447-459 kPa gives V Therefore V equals 11.4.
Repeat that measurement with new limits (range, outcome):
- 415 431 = 12.7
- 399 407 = 14.1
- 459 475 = 13.1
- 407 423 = 13.6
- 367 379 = 13.7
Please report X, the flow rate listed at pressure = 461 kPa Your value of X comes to 12.3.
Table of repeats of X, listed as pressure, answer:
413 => 14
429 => 11.5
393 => 13.5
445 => 10.5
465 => 12.5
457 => 11.9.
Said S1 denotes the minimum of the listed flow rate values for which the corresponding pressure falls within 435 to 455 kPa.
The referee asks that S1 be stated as 10.5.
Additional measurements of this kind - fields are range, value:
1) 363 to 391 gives 13.5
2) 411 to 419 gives 13.6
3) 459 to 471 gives 12.3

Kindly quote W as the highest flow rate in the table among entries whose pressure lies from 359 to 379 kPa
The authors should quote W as 14.3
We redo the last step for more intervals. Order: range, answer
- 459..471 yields 13.5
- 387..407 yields 14.4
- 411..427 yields 14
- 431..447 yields 11.5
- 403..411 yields 14.1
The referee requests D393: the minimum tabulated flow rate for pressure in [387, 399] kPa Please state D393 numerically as 13.5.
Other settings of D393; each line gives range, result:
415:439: 10.9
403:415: 13.8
